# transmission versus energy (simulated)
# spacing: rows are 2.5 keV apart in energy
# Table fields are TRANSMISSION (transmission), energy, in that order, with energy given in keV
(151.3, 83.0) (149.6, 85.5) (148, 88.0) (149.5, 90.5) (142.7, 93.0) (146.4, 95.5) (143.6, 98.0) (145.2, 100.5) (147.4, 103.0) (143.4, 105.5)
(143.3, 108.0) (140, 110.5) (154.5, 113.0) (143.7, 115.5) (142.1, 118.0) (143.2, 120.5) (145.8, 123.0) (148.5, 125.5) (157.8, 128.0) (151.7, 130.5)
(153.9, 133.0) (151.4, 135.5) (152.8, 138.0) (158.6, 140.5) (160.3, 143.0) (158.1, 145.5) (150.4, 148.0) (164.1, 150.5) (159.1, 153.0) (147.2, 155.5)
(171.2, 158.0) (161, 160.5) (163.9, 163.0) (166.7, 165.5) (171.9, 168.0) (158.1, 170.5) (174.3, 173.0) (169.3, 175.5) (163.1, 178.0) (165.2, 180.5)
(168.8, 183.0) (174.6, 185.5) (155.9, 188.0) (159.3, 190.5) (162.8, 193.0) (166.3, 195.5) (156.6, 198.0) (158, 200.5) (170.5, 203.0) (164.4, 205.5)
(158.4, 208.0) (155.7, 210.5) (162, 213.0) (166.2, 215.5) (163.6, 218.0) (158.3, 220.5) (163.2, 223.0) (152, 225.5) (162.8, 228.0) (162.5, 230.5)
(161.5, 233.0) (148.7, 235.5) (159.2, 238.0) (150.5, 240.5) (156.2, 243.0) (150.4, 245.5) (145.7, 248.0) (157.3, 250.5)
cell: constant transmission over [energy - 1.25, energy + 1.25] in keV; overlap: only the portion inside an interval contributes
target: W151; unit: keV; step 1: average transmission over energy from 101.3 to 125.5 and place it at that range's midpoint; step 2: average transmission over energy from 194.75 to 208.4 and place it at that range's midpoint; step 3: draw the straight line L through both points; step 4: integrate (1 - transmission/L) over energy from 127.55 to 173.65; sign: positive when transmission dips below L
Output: -2.1 keV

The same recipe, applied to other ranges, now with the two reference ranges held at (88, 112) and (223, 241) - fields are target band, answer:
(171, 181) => -1.01 keV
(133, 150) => -0.77 keV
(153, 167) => -1.05 keV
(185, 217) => -1.57 keV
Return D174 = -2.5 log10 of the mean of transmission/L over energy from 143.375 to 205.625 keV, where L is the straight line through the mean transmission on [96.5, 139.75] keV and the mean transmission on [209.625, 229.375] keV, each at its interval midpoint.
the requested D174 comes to -0.06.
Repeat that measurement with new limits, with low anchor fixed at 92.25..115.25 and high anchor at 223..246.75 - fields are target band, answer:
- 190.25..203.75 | -0.062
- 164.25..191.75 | -0.100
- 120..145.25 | -0.038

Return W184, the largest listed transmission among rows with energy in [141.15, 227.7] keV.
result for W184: 174.6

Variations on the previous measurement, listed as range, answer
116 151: 164.1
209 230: 166.2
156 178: 174.3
